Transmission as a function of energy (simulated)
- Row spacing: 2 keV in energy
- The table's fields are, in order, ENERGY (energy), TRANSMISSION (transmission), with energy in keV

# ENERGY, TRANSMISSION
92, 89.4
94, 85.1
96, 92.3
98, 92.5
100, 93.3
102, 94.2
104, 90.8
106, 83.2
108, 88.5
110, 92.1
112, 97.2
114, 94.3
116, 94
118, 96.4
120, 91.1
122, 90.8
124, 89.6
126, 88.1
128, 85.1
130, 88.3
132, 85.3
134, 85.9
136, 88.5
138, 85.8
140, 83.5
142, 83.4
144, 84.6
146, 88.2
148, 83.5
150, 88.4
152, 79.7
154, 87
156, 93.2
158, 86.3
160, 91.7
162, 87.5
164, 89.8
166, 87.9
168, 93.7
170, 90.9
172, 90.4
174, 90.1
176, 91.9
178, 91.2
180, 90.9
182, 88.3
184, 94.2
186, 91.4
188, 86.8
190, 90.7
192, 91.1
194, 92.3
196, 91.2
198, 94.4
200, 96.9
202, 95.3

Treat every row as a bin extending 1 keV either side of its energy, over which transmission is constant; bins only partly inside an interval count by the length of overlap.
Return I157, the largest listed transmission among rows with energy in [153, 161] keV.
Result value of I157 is 93.2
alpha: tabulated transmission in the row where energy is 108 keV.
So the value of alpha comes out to 88.5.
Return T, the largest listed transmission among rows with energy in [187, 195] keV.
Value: 92.3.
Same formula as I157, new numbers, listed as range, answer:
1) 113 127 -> 96.4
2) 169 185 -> 94.2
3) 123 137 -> 89.6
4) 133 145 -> 88.5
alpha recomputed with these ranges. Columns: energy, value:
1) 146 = 88.2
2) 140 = 83.5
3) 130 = 88.3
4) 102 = 94.2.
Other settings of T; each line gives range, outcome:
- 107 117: 97.2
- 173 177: 91.9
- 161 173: 93.7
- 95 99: 92.5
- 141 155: 88.4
